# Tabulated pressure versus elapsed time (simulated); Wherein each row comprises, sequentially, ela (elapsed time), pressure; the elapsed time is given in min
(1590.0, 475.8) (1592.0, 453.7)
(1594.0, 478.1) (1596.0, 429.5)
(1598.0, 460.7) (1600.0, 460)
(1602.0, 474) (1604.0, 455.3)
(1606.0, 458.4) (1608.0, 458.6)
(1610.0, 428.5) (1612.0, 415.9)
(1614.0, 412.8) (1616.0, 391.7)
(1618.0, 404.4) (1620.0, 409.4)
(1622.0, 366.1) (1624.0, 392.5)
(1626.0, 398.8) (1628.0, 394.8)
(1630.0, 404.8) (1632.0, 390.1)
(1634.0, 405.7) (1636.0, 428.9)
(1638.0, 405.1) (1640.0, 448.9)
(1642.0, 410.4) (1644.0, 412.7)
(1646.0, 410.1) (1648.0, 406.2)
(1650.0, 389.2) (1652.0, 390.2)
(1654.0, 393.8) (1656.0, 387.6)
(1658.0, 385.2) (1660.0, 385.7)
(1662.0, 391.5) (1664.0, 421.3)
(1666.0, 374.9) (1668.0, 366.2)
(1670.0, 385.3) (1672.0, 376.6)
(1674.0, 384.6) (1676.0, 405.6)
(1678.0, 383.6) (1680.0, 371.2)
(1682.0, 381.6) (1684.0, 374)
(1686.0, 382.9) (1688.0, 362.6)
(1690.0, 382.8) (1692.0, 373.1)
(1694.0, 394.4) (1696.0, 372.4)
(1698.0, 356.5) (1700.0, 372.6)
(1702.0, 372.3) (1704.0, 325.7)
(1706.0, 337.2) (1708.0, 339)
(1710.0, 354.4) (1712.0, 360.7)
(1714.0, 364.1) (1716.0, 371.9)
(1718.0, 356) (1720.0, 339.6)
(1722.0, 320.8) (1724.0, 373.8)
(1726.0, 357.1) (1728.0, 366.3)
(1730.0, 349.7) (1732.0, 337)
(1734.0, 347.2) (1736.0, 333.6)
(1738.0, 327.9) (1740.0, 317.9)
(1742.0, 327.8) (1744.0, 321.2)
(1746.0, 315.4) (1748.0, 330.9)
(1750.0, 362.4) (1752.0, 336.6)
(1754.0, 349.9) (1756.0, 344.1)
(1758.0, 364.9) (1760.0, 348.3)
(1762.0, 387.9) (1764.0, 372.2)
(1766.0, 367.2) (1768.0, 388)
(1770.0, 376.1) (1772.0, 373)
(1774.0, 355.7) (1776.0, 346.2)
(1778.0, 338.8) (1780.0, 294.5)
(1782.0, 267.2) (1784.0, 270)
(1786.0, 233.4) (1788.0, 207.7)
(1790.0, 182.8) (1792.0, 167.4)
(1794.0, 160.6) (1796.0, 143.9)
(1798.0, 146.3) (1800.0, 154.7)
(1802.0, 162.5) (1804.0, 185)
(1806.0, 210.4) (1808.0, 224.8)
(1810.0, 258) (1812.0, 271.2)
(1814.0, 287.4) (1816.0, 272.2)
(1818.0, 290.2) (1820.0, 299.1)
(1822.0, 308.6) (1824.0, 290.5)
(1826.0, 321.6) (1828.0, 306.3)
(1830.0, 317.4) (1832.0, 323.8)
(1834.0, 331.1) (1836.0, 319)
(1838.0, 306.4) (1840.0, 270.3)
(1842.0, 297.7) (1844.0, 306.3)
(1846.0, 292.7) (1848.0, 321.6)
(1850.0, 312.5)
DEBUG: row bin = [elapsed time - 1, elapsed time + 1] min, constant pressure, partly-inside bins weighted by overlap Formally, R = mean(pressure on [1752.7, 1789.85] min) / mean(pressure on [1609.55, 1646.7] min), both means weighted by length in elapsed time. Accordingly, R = 0.81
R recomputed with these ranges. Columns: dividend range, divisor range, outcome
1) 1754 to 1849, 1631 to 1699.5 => 0.73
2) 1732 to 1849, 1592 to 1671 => 0.71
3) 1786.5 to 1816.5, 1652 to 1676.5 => 0.52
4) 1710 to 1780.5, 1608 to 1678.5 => 0.87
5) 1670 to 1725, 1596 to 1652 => 0.88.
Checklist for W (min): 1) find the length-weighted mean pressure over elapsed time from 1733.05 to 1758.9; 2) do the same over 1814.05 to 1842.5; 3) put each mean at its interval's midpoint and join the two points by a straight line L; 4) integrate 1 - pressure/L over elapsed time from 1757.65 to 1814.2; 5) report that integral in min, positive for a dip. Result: 9.3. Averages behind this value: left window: 337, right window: 303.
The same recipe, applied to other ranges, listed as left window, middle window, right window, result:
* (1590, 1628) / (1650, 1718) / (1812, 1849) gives 2.15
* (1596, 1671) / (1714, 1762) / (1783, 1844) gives -4.08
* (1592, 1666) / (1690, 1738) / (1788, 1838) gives -2.51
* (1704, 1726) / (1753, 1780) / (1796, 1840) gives -4.66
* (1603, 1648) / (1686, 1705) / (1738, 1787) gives 0.29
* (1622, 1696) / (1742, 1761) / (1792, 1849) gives -1.40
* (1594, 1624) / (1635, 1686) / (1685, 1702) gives 0.25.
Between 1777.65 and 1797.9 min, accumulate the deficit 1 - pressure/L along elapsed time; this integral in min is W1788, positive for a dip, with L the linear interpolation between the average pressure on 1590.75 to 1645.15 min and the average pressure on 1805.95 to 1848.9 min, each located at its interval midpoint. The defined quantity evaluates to 6.3 min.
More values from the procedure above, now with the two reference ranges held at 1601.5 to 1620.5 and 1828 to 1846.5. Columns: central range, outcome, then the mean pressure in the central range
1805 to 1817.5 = 2.6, 255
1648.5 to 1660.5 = 0.5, 389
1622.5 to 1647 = 0.6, 408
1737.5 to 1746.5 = 0.9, 322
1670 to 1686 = 0.5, 383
